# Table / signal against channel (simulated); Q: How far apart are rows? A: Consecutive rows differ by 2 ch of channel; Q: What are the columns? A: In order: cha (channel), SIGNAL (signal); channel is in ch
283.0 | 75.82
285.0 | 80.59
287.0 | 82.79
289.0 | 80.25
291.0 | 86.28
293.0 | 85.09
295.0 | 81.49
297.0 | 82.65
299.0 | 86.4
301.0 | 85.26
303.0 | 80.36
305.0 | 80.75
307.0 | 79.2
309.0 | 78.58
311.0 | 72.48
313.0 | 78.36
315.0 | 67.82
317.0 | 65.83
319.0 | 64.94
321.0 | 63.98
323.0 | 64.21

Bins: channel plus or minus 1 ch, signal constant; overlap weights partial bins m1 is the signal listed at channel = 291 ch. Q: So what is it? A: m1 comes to 86.28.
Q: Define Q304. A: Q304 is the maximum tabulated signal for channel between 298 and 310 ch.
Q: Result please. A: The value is 86.4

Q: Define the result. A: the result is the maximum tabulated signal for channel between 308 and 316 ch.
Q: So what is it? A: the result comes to 78.58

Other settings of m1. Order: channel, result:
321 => 63.98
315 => 67.82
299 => 86.4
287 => 82.79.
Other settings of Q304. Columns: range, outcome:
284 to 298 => 86.28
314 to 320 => 67.82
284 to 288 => 82.79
